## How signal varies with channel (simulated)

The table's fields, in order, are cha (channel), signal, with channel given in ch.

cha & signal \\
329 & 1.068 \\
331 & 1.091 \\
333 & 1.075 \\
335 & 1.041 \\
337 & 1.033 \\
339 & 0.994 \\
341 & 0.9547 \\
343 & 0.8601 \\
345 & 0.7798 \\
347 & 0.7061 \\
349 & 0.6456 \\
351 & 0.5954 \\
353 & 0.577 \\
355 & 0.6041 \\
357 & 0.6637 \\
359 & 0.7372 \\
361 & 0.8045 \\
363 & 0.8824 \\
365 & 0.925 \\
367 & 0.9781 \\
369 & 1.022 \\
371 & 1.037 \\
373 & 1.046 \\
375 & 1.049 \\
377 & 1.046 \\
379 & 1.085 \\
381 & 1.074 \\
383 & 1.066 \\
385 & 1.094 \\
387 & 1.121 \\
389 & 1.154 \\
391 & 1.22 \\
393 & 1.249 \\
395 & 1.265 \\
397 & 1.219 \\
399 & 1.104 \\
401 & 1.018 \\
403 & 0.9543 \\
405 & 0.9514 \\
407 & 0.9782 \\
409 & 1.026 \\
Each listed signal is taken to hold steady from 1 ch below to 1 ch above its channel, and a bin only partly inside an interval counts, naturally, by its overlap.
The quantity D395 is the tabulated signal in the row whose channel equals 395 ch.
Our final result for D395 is 1.265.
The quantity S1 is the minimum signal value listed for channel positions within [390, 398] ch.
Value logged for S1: 1.219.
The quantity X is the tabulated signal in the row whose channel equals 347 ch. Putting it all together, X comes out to 0.7061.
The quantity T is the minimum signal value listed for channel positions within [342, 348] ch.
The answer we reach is 0.7061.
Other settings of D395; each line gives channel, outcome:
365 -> 0.925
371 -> 1.037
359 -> 0.7372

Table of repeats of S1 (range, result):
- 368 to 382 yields 1.022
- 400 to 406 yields 0.9514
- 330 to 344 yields 0.8601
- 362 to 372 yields 0.8824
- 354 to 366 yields 0.6041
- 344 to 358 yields 0.577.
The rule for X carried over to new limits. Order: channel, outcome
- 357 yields 0.6637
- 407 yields 0.9782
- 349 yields 0.6456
